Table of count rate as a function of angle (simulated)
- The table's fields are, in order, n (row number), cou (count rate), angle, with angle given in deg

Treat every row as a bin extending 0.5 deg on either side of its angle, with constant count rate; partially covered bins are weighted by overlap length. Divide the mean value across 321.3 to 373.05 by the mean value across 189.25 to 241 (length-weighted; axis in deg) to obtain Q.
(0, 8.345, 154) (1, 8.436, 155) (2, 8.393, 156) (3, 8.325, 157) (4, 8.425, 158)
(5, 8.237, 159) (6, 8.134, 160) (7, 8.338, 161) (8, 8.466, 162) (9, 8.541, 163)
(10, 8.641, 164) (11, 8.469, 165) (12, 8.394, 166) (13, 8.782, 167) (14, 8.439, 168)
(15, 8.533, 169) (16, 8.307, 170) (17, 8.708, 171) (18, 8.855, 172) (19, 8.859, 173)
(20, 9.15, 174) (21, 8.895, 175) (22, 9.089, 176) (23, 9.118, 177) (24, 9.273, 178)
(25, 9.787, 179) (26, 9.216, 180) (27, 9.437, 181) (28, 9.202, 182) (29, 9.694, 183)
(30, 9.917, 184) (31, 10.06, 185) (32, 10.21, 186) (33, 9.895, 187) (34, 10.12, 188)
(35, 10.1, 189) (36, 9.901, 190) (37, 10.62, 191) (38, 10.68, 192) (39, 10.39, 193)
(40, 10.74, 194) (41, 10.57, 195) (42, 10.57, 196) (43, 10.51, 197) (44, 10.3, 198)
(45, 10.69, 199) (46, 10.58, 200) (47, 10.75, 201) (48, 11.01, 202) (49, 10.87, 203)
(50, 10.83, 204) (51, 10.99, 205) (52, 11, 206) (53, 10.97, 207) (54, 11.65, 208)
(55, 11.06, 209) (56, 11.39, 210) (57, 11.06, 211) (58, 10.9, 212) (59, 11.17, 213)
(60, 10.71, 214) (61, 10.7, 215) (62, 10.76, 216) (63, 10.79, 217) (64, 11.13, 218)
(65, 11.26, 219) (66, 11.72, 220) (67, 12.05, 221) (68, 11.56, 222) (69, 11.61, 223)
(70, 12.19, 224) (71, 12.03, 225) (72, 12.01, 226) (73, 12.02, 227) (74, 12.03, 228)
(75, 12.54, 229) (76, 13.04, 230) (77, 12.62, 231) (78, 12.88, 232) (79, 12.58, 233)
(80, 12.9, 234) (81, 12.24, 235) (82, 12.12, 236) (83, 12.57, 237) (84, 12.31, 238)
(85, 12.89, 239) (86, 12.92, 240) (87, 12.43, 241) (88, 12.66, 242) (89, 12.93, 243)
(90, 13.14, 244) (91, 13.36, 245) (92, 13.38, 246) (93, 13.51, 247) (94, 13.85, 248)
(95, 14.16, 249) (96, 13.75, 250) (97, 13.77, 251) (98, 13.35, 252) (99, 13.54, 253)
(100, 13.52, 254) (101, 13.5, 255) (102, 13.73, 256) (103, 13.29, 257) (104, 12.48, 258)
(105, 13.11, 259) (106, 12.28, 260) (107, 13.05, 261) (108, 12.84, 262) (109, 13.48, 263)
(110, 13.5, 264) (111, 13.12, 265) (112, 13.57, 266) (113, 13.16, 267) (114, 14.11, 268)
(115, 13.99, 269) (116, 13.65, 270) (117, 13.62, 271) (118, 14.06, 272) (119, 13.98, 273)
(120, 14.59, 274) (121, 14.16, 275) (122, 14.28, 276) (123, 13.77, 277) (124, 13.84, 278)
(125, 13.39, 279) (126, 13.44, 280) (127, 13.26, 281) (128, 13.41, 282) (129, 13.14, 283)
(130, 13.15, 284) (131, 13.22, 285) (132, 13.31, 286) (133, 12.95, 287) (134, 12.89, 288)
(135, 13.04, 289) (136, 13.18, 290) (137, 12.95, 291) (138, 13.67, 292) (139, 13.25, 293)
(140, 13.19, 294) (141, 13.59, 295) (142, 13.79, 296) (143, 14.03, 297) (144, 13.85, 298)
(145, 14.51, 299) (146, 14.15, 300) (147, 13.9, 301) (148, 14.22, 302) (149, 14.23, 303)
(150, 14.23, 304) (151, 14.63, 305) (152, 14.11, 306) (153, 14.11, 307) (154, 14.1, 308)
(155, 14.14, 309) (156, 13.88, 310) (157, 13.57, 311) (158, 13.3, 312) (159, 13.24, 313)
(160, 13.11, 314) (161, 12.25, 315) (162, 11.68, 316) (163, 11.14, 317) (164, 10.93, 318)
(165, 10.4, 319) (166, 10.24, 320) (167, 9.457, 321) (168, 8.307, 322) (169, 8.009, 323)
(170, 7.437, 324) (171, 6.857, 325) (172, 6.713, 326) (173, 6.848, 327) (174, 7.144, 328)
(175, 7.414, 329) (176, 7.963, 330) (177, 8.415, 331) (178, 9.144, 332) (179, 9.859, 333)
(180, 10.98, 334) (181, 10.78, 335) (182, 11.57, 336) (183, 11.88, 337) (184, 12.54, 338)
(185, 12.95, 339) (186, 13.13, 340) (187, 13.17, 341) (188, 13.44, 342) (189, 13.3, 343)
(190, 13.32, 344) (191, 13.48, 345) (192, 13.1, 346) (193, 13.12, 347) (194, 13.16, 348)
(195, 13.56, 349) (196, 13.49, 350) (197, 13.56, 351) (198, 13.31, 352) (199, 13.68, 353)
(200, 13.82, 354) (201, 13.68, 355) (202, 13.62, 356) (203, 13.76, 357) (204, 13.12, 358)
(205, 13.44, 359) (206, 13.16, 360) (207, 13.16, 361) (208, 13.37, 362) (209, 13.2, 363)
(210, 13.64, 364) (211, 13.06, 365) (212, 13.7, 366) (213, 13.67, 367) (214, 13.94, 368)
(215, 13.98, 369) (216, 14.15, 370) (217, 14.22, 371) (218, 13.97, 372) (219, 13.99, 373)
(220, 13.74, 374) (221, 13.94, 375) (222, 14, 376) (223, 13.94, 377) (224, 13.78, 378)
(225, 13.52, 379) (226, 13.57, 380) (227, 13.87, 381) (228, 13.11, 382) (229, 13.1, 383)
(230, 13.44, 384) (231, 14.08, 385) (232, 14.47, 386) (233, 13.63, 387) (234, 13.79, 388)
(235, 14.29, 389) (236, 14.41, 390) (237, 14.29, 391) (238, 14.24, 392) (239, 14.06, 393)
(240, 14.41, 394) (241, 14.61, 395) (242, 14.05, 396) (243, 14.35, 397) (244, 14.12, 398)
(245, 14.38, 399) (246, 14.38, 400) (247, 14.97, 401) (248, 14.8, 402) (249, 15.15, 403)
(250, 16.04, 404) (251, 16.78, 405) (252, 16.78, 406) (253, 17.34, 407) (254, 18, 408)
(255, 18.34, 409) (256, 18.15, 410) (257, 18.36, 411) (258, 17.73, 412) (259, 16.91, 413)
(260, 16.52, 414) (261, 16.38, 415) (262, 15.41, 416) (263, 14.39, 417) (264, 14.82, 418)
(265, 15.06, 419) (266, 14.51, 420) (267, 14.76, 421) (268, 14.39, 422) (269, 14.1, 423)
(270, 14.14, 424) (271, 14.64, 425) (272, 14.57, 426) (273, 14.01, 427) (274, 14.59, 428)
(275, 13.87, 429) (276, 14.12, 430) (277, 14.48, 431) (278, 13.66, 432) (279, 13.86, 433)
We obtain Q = 1.05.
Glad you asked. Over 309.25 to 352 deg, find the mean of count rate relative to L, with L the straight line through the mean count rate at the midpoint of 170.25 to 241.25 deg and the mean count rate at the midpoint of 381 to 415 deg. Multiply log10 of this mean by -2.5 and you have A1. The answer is 0.223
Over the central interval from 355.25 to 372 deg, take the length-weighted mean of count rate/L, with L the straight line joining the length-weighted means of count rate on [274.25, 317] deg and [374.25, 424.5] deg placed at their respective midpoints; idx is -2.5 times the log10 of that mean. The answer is 0.07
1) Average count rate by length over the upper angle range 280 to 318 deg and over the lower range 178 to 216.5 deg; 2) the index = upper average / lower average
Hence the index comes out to 1.3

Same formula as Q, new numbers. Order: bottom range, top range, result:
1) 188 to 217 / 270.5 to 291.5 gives 1.26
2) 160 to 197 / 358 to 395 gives 1.47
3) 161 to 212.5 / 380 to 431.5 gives 1.52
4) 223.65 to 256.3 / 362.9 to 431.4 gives 1.14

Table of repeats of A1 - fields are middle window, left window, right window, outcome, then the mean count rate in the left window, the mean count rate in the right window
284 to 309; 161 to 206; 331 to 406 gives -0.14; 9.69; 13.6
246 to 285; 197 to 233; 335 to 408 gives -0.11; 11.4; 13.9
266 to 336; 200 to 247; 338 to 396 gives 0.04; 11.9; 13.7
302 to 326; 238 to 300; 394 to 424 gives 0.19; 13.4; 15.7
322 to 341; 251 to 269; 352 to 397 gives 0.39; 13.3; 13.8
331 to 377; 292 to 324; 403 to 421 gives 0.10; 12.8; 16.5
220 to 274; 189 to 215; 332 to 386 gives -0.13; 10.8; 13.3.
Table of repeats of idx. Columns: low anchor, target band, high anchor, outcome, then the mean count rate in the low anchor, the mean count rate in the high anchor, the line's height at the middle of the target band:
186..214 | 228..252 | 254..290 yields -0.06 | 10.7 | 13.4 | 12.2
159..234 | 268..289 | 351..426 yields -0.12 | 10.4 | 14.5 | 12.2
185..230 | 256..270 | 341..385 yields -0.11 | 11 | 13.6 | 11.9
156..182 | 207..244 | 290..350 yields -0.20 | 8.74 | 12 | 9.95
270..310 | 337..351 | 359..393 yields 0.05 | 13.7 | 13.8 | 13.8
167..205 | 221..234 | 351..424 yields -0.14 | 9.84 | 14.5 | 10.8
